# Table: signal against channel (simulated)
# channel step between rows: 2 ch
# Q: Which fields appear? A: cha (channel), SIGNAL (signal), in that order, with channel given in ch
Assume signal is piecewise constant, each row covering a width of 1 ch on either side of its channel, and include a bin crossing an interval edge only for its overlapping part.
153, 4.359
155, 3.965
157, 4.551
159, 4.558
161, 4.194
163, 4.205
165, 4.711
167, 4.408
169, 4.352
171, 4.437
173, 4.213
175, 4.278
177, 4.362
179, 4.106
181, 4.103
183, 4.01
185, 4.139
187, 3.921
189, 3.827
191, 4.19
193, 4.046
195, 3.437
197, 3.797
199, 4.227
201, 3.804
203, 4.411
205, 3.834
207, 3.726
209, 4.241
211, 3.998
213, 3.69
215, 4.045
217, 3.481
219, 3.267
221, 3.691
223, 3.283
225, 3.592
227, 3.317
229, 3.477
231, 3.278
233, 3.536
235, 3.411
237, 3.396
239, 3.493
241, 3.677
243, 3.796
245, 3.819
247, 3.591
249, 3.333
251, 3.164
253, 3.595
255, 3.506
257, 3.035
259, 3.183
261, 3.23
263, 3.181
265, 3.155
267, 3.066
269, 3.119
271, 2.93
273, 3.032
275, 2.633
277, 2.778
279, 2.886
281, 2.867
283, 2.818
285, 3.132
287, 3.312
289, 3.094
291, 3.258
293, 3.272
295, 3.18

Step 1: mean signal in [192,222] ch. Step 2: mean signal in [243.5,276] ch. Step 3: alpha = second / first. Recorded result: 0.8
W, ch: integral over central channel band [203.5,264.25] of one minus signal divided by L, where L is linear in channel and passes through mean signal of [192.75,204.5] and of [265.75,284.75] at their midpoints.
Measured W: -1.2 ch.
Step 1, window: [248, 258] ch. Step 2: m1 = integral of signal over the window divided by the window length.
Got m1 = 3.33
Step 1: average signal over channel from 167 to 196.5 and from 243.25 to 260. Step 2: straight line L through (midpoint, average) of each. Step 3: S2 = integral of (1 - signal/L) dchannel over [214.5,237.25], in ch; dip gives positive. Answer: 1.3 ch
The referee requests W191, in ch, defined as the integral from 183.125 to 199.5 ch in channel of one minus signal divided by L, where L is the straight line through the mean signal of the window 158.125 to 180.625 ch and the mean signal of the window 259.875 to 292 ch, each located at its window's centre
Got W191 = 0.5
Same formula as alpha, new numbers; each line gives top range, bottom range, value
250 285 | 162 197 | 0.74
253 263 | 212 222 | 0.90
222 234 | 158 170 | 0.78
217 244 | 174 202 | 0.87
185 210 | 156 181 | 0.91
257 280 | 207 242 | 0.84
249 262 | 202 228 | 0.88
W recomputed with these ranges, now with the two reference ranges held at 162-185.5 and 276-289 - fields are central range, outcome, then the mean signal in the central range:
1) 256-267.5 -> 0.28 ch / 3.14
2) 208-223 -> 0.16 ch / 3.74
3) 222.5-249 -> 0.16 ch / 3.51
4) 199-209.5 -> -0.27 ch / 4.01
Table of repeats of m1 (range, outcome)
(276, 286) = 2.9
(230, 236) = 3.41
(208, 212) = 4.12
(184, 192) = 4.02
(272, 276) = 2.83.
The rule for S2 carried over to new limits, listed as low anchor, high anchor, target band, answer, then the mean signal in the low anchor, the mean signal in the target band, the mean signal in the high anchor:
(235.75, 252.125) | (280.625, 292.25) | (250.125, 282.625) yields 2.2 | 3.53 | 3.08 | 3.1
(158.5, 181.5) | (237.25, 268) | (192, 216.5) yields 0.0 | 4.33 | 3.93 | 3.39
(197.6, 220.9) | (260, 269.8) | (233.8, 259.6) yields -0.6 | 3.88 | 3.47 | 3.15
